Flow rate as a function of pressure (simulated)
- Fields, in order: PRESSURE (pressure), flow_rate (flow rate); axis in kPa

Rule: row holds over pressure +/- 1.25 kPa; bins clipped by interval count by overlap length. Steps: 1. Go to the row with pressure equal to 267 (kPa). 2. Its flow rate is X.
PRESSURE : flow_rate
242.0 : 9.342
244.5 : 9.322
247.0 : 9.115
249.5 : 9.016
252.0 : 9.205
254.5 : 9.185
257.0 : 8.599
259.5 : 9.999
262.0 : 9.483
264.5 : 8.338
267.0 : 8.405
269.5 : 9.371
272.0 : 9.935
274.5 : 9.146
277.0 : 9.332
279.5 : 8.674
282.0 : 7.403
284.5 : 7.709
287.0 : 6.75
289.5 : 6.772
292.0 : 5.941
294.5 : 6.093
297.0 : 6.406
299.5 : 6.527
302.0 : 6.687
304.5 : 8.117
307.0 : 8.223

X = 8.405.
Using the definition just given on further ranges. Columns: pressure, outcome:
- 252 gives 9.205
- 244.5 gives 9.322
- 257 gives 8.599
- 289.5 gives 6.772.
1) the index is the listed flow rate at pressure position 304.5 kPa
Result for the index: 8.117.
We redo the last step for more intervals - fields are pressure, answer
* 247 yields 9.115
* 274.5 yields 9.146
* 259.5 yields 9.999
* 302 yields 6.687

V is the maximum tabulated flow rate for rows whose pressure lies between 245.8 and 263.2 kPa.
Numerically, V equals 9.999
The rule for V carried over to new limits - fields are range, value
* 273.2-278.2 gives 9.332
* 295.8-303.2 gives 6.687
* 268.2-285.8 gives 9.935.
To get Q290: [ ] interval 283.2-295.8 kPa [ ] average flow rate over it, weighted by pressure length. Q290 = 6.65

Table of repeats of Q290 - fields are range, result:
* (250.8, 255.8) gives 9.19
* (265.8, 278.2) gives 9.24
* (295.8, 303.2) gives 6.54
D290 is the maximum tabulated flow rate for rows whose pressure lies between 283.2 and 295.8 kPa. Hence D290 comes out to 7.709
